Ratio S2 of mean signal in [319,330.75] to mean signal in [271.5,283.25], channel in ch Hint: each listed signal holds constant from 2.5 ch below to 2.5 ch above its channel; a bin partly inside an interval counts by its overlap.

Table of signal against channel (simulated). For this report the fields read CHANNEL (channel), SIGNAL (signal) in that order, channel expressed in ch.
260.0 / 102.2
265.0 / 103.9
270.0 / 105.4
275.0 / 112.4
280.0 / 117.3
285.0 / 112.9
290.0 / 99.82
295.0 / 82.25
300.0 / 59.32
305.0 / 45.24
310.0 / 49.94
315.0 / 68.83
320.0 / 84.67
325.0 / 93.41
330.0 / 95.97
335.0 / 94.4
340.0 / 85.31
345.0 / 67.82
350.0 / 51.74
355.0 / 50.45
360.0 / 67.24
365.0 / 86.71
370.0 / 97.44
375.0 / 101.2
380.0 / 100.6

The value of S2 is 0.8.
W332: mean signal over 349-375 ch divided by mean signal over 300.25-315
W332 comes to 1.41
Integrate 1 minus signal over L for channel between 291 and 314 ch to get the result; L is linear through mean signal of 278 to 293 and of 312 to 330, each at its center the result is 8.2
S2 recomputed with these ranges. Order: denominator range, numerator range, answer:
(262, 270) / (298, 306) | 0.51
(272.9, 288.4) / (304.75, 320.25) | 0.54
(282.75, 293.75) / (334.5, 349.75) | 0.74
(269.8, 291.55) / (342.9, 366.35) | 0.58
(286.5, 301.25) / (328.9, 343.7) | 1.06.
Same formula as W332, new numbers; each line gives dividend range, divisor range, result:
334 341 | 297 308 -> 1.68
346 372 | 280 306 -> 0.82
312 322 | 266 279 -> 0.69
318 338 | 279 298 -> 0.91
